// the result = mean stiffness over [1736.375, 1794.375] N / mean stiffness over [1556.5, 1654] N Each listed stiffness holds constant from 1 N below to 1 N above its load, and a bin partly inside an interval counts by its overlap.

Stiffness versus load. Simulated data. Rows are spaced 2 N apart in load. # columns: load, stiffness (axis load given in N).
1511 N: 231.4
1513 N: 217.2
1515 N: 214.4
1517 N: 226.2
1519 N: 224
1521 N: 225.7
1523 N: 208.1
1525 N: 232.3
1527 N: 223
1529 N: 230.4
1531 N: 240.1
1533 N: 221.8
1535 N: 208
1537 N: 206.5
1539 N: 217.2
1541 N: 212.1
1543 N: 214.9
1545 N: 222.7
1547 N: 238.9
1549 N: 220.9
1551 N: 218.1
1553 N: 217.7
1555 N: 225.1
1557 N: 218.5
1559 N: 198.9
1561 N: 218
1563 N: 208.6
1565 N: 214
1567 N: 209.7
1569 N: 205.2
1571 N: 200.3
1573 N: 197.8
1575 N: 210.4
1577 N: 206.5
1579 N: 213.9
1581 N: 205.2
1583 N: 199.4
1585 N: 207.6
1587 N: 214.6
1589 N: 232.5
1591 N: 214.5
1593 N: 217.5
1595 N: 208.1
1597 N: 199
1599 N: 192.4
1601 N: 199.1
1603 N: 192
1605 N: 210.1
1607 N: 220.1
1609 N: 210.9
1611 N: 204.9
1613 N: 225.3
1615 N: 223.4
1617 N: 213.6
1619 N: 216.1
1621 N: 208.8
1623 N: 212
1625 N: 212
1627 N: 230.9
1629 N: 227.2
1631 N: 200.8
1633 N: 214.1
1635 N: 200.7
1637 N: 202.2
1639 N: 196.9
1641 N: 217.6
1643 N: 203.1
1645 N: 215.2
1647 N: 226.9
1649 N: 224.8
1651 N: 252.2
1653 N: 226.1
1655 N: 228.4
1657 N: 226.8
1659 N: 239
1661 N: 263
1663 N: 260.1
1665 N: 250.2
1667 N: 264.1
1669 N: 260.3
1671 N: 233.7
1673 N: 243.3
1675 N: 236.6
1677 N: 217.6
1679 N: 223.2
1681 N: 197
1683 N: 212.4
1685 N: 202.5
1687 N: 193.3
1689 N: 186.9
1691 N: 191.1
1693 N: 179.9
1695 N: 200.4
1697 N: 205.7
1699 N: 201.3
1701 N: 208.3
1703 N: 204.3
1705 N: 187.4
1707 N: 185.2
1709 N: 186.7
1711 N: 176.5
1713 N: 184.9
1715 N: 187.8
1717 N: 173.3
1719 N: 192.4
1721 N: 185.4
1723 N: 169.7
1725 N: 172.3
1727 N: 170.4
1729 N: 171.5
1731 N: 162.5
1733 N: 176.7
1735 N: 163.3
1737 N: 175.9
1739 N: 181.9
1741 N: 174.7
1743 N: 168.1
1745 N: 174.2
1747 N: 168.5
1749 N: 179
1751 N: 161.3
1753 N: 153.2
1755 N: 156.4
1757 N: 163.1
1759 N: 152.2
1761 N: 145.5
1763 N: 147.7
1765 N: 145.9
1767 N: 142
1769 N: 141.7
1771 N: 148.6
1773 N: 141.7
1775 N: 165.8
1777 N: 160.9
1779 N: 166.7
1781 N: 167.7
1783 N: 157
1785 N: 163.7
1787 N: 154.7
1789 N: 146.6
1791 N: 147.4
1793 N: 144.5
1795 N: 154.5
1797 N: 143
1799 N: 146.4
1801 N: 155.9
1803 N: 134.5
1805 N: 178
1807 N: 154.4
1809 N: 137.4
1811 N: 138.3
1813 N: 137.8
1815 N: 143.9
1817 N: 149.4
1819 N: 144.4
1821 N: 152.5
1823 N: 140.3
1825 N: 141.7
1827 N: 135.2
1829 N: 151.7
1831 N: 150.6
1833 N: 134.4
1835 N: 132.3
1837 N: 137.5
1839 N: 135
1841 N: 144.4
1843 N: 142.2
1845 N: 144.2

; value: 0.7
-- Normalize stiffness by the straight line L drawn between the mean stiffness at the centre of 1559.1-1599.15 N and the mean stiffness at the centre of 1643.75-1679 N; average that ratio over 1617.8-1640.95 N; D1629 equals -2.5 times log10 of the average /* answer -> 0.08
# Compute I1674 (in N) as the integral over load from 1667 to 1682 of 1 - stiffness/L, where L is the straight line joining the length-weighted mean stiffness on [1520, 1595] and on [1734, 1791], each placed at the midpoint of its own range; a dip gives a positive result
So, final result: -4.00 N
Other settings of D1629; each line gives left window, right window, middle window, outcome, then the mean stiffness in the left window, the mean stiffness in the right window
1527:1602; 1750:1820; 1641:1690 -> -0.23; 213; 151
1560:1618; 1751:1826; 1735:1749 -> -0.06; 209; 151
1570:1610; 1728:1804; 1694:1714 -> -0.11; 208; 158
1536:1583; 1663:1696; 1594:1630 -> 0.02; 213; 220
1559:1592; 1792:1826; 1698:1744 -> -0.06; 210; 147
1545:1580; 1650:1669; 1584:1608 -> 0.08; 213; 246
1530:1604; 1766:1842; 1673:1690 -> -0.16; 212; 148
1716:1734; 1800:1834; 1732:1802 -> 0.02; 175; 146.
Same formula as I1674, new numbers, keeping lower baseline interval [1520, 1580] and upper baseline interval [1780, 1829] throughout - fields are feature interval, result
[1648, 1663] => -4.0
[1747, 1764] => 0.4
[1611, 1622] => -1.0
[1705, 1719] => -0.8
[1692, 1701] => -1.1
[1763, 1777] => 0.8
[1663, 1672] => -3.3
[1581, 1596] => -0.5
